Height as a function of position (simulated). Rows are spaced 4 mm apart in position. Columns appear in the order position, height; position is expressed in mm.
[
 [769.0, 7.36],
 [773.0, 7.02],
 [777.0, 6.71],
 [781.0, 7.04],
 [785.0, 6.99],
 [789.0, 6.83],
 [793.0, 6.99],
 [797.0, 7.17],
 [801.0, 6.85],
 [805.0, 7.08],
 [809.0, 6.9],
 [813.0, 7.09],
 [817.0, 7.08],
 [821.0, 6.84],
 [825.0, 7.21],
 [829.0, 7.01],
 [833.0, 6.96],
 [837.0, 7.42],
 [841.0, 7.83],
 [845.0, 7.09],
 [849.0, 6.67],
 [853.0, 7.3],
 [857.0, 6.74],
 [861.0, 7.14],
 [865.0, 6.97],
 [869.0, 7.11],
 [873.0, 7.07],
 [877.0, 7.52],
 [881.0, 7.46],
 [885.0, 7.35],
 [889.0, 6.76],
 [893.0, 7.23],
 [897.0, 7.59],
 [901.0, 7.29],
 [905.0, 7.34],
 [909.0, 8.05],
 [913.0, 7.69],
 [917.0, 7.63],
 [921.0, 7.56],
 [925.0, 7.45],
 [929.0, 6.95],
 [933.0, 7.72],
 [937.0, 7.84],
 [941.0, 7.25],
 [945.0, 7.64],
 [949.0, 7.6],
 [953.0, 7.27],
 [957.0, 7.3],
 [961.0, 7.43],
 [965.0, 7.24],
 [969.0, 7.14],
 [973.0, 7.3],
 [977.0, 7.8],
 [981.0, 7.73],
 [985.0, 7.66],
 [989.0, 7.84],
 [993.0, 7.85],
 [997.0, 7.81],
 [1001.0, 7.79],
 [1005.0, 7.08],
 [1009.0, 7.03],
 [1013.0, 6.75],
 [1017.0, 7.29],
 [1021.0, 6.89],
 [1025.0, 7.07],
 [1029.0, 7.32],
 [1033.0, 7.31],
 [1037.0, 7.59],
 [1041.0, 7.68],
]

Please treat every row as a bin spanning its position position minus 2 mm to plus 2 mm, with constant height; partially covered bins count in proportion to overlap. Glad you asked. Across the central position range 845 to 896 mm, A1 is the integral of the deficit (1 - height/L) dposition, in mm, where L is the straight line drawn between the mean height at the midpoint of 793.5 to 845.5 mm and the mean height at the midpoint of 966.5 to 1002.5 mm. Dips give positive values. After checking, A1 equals 1.1 mm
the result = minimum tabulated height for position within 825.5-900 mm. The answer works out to 6.67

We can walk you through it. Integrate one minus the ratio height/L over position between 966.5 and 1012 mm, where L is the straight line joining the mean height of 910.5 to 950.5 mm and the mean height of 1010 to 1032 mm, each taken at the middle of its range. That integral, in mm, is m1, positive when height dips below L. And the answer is -1.8 mm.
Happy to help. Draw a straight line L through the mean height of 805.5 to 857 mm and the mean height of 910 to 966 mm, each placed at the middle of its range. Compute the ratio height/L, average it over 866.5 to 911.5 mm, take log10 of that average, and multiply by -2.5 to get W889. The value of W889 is 0.00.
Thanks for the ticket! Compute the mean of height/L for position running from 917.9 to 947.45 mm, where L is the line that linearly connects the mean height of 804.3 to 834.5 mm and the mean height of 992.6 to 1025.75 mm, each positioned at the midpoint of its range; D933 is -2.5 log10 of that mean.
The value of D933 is -0.05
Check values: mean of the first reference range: 7.02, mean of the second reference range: 7.27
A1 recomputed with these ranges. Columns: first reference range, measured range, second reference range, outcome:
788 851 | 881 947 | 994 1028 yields -2.8 mm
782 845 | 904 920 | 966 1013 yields -0.8 mm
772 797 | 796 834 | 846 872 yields -0.3 mm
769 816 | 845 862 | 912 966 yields 0.5 mm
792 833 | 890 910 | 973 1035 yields -0.7 mm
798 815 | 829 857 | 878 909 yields -0.1 mm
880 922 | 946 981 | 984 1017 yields 0.2 mm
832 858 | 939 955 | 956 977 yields -0.3 mm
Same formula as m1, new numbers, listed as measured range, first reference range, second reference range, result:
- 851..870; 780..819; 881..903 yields 0.3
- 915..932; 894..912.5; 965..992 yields 0.3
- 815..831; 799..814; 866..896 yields 0.0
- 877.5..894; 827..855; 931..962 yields 0.2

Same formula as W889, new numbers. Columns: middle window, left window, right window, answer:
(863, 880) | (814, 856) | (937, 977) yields 0.00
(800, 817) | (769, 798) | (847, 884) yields 0.00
